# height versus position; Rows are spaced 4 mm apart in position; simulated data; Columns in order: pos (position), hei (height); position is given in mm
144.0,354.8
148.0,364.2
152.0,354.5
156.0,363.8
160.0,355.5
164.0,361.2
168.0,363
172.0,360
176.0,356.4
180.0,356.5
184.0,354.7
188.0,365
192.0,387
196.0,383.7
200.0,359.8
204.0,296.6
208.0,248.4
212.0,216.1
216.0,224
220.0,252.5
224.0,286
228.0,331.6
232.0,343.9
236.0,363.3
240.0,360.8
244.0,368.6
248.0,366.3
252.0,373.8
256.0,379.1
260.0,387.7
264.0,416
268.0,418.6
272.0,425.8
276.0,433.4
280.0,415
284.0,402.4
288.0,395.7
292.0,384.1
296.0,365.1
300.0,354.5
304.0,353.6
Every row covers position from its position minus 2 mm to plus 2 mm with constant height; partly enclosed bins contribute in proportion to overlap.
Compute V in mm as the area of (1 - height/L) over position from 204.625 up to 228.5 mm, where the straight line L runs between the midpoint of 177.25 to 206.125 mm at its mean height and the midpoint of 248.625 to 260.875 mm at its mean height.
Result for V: 7.1 mm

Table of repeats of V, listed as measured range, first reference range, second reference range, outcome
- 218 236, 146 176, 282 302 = 2.93 mm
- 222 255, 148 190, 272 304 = 2.50 mm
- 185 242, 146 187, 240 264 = 8.14 mm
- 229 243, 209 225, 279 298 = -3.64 mm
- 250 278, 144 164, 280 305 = -2.18 mm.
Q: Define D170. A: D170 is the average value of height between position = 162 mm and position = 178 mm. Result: 360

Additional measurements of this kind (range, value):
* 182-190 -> 360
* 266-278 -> 426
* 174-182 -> 356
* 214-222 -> 238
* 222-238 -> 331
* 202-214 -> 254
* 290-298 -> 375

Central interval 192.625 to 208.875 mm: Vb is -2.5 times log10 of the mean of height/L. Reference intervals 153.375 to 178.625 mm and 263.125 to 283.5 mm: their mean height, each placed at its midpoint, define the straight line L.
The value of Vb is 0.14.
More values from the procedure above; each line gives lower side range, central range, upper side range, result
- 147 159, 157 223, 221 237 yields 0.05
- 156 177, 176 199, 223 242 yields -0.04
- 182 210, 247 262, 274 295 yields 0.02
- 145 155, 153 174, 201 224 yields -0.07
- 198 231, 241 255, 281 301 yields -0.14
